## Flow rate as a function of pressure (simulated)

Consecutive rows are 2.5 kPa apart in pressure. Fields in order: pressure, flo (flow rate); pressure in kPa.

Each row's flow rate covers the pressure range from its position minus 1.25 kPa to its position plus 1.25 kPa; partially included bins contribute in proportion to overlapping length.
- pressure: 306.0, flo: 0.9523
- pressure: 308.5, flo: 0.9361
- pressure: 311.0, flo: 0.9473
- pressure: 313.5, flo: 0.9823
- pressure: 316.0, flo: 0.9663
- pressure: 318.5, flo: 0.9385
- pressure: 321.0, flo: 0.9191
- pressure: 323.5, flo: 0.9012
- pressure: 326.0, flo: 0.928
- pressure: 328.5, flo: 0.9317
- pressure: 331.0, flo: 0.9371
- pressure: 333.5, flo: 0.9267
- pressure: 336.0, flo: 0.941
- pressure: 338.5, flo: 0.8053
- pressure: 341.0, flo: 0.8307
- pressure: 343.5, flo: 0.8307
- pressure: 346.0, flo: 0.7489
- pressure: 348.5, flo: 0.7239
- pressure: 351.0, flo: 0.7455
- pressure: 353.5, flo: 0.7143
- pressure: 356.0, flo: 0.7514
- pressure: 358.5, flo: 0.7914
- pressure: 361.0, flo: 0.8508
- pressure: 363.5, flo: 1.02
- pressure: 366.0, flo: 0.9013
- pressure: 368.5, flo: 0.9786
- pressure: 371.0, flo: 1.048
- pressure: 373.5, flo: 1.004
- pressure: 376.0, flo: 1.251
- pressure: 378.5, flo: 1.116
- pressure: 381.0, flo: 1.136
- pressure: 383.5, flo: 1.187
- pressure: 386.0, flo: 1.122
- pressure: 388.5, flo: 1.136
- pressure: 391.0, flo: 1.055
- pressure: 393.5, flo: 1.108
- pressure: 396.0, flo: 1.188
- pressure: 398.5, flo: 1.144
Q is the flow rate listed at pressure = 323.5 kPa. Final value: 0.9012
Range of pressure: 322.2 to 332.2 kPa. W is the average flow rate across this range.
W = 0.924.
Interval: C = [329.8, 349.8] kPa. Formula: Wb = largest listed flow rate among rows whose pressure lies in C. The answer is 0.941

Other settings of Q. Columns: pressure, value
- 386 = 1.122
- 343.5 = 0.8307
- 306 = 0.9523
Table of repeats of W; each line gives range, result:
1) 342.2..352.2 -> 0.763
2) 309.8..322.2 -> 0.951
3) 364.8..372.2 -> 0.976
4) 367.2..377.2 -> 1.07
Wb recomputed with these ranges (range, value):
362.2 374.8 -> 1.048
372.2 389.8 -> 1.251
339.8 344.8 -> 0.8307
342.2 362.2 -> 0.8508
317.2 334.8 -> 0.9385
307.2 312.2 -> 0.9473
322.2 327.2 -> 0.928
